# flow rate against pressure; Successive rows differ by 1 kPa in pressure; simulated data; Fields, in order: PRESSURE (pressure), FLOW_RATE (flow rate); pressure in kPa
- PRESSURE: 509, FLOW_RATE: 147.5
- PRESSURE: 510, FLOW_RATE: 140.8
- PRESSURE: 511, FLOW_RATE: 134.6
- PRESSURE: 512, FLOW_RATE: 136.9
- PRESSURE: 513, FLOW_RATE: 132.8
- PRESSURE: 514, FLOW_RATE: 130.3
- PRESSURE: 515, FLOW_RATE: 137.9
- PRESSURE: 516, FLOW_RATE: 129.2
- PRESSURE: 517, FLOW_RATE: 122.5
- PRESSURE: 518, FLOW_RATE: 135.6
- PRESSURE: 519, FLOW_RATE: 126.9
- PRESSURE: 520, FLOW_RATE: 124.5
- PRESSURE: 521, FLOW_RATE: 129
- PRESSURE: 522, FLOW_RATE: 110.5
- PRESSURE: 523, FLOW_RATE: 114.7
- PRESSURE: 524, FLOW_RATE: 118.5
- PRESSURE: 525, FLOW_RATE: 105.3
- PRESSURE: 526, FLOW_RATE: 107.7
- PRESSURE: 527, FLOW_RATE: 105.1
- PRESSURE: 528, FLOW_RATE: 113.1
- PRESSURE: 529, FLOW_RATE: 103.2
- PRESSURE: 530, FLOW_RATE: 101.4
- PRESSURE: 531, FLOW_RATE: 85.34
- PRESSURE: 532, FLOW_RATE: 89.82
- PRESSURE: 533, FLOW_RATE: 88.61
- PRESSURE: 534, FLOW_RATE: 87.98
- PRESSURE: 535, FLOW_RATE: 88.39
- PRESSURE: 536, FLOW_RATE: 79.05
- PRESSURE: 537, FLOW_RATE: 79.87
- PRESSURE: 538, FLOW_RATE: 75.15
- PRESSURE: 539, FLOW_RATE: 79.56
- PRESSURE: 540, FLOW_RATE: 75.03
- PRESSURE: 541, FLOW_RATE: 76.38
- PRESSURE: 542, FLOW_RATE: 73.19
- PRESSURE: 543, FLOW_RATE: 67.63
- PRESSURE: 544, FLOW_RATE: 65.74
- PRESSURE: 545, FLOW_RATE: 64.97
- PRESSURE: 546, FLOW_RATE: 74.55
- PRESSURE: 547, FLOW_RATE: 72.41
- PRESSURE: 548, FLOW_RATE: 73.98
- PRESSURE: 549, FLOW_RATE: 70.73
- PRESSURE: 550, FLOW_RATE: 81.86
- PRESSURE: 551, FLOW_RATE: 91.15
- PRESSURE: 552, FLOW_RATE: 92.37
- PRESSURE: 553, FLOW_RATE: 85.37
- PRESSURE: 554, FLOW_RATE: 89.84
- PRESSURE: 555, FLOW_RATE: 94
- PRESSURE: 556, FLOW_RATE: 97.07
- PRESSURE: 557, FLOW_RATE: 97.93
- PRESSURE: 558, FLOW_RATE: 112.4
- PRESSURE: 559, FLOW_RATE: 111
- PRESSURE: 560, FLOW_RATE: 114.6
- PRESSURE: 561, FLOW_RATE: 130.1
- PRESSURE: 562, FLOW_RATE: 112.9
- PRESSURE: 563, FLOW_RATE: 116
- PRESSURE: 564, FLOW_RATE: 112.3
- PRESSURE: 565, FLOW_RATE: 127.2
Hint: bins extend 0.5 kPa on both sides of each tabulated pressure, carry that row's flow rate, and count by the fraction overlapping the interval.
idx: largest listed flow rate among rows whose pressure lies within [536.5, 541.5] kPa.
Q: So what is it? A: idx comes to 79.87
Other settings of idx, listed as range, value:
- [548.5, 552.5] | 92.37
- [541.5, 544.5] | 73.19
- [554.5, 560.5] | 114.6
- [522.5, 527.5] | 118.5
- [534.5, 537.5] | 88.39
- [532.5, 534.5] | 88.61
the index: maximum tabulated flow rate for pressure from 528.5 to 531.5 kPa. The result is 103.2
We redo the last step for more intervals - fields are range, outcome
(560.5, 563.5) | 130.1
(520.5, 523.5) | 129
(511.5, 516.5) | 137.9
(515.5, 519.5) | 135.6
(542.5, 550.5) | 81.86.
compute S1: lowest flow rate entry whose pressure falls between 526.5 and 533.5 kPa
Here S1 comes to 85.34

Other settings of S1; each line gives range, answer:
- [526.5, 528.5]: 105.1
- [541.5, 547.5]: 64.97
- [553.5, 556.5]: 89.84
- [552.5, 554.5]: 85.37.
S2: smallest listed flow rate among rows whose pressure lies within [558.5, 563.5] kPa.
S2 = 111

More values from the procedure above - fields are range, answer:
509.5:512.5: 134.6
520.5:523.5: 110.5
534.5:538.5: 75.15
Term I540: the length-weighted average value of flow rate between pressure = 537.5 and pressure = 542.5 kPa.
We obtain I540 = 75.9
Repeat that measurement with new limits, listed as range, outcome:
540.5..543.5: 72.4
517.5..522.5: 125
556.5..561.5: 113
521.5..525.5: 112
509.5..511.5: 138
